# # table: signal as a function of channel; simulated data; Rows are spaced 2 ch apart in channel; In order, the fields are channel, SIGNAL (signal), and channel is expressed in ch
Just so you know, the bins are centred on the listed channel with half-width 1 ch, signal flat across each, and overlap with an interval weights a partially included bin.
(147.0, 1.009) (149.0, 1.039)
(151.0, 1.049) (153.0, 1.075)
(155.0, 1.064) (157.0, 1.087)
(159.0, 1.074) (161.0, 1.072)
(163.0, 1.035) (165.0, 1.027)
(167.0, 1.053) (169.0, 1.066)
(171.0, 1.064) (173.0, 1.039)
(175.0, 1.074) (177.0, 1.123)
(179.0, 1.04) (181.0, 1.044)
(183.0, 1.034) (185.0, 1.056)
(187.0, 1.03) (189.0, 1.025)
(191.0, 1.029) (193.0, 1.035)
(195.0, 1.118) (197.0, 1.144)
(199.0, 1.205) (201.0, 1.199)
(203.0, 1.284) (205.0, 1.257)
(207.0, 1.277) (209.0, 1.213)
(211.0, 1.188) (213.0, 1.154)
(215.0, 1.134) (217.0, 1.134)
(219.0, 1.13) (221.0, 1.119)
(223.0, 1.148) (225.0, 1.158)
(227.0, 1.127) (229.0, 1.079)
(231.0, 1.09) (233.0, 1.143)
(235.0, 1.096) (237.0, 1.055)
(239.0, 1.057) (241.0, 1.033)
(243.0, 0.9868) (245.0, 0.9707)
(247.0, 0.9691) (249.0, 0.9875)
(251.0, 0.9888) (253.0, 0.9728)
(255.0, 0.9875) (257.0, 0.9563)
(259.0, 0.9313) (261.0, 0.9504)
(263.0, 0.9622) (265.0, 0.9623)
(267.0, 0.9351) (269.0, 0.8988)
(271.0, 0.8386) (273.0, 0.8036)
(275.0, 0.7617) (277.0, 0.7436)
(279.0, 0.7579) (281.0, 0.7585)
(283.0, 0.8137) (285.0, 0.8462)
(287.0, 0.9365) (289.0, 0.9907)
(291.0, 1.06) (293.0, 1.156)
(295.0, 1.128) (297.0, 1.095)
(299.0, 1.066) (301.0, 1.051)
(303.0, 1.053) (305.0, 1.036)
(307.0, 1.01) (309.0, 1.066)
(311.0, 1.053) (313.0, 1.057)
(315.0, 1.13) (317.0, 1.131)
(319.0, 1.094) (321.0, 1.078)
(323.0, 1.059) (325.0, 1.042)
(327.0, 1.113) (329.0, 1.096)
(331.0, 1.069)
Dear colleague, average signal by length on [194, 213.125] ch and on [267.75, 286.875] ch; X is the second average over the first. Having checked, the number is 0.67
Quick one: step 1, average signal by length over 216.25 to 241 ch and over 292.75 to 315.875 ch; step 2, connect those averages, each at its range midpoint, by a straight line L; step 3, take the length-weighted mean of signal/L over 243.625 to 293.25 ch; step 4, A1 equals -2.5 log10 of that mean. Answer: 0.19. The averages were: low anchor 1.11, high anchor 1.07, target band 0.915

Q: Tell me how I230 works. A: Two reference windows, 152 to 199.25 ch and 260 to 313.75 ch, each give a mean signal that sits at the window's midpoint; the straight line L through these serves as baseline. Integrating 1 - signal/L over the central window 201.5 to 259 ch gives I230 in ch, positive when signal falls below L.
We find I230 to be -4.7 ch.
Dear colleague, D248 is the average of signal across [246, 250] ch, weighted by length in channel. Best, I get 0.978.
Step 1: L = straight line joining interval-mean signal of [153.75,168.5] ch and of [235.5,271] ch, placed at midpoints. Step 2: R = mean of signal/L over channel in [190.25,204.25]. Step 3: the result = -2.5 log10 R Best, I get -0.12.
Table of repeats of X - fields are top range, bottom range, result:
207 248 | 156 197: 1.04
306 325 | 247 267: 1.11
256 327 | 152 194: 0.93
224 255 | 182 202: 0.96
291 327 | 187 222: 0.94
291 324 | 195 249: 0.96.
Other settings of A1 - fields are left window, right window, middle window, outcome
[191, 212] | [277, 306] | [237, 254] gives 0.086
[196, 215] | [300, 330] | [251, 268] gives 0.189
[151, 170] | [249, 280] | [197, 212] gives -0.229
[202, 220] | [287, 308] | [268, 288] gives 0.314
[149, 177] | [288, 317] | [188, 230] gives -0.084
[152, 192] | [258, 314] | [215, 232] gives -0.116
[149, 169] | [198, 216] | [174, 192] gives 0.084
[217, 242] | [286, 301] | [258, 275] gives 0.195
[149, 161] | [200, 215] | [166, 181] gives 0.056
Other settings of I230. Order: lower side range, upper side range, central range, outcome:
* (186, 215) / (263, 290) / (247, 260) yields -0.4 ch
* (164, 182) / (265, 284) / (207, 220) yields -2.8 ch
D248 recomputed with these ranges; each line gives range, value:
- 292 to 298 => 1.13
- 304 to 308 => 1.02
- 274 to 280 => 0.754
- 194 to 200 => 1.16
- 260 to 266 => 0.958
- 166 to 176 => 1.06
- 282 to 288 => 0.865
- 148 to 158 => 1.06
